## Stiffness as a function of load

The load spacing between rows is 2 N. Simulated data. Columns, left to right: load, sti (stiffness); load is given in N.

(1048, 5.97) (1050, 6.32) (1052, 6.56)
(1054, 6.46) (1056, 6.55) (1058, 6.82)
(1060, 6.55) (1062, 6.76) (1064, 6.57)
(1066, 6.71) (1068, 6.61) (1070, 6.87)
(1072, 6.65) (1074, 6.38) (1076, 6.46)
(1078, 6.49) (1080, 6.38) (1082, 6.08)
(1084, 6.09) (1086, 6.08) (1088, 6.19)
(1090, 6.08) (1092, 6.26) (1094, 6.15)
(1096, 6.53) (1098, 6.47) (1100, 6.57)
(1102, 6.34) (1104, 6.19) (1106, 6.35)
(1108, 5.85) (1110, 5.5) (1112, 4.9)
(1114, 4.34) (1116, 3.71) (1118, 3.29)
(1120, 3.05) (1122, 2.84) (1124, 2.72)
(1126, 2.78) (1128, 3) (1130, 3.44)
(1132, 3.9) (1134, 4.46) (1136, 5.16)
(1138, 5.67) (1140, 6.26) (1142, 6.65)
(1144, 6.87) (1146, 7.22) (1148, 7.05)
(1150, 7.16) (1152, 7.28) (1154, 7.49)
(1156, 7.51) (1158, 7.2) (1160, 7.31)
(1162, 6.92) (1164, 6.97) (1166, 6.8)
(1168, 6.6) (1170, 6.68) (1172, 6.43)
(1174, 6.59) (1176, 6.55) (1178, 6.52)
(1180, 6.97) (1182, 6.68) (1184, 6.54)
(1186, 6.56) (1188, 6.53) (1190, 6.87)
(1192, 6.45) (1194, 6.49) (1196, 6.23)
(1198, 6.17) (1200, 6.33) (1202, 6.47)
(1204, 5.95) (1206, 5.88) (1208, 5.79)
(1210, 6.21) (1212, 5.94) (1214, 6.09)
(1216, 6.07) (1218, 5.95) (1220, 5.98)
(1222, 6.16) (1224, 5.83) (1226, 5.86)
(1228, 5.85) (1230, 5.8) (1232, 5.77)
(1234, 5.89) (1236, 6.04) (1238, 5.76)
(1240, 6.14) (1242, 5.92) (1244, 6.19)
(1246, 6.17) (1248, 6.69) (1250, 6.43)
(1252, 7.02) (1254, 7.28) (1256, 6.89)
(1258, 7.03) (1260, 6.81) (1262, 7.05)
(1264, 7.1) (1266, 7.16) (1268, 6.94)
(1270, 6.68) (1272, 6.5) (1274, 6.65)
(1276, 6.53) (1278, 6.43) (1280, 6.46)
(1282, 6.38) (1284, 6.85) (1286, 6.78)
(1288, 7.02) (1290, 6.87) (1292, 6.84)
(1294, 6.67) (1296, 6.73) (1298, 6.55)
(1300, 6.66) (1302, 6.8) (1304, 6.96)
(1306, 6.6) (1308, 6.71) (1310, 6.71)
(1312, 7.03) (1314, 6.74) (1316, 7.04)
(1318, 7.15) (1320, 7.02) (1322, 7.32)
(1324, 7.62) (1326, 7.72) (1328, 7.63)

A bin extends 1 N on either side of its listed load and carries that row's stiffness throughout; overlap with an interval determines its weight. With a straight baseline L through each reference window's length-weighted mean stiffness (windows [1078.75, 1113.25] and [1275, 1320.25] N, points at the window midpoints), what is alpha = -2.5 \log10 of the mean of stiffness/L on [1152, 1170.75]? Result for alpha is -0.12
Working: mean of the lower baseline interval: 6.11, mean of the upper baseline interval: 6.76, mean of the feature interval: 7.07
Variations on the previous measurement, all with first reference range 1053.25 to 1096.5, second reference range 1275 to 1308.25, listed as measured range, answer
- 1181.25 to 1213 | 0.05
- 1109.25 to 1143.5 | 0.46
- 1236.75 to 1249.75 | 0.08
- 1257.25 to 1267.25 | -0.06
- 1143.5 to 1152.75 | -0.10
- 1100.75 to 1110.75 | 0.07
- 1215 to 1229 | 0.11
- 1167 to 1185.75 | -0.01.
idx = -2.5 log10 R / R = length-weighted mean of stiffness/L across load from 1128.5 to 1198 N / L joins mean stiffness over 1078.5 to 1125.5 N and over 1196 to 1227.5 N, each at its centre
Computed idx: -0.12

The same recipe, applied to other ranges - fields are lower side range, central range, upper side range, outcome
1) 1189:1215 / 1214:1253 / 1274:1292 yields 0.06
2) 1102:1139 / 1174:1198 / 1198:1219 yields -0.17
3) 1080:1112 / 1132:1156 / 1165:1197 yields 0.00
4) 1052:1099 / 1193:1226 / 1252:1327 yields 0.11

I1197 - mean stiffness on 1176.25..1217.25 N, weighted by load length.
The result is 6.34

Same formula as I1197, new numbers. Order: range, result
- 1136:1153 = 6.68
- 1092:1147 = 5.07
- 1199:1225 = 6.05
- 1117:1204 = 5.97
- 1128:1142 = 4.82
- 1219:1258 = 6.21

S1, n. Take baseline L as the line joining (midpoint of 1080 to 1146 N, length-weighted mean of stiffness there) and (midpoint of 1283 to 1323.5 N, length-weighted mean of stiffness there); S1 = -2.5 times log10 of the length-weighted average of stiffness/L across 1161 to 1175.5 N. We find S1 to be -0.18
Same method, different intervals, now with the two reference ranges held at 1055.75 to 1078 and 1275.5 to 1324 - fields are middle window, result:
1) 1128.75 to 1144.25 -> 0.27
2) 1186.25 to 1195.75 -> 0.03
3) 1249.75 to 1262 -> -0.03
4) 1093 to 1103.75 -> 0.04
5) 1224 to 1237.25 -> 0.15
